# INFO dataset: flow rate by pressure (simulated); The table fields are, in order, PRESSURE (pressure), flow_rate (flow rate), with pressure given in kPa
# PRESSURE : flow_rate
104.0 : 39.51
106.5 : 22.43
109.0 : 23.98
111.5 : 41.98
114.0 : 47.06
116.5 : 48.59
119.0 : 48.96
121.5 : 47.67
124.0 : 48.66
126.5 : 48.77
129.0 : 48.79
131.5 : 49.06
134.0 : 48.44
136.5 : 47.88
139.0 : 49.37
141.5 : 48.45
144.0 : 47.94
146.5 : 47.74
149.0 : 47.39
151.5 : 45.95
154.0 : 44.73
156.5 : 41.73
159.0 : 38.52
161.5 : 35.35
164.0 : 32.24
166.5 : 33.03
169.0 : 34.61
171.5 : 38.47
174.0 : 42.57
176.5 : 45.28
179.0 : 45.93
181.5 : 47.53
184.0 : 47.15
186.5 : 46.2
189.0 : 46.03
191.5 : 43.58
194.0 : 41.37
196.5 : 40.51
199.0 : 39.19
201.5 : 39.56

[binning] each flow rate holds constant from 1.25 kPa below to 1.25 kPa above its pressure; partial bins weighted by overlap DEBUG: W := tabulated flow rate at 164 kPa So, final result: 32.24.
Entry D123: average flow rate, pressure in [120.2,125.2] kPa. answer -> 48.2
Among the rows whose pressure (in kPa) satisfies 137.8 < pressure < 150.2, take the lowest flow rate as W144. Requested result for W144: 47.39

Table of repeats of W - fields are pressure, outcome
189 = 46.03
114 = 47.06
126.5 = 48.77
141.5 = 48.45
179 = 45.93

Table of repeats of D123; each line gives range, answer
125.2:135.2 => 48.8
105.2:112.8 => 29.6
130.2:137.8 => 48.5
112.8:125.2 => 48.2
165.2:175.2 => 37.1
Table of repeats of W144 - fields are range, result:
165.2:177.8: 33.03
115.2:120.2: 48.59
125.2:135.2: 48.44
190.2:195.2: 41.37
